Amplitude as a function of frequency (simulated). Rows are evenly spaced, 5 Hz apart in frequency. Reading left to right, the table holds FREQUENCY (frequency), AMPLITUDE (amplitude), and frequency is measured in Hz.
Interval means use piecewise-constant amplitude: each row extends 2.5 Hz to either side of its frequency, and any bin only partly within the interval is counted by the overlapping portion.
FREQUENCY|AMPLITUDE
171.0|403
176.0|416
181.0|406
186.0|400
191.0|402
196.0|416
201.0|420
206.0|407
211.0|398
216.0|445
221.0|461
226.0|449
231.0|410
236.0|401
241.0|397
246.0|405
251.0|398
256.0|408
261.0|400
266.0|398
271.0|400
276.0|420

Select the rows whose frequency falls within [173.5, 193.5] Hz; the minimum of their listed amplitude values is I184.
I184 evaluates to 400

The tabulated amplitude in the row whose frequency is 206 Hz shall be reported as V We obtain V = 407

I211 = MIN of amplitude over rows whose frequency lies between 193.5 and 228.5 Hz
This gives 398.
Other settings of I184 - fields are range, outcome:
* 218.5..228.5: 449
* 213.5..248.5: 397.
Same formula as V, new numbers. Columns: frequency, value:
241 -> 397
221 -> 461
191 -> 402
